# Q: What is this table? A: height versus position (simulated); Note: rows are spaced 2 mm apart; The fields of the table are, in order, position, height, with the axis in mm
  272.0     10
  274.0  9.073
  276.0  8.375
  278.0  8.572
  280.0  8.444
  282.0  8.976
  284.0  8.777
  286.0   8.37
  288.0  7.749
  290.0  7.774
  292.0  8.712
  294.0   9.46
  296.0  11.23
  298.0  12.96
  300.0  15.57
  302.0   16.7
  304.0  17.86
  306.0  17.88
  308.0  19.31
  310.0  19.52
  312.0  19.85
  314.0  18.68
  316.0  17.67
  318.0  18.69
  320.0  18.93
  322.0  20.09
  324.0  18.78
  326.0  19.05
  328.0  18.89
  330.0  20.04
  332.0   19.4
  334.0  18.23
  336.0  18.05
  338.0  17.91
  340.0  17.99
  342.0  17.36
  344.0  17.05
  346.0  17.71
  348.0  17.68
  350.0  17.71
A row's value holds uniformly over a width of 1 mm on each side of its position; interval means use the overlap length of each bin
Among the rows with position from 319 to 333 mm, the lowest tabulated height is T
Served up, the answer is 18.78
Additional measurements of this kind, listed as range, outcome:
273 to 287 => 8.37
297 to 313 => 12.96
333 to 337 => 18.05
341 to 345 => 17.05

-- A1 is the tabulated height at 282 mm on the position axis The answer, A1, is 8.976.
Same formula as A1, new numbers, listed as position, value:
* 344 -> 17.05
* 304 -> 17.86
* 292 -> 8.712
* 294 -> 9.46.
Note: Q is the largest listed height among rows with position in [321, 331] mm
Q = 20.09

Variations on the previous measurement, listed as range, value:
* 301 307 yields 17.88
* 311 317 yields 19.85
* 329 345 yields 20.04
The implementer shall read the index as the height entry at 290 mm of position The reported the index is 7.774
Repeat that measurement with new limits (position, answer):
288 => 7.749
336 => 18.05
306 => 17.88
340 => 17.99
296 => 11.23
